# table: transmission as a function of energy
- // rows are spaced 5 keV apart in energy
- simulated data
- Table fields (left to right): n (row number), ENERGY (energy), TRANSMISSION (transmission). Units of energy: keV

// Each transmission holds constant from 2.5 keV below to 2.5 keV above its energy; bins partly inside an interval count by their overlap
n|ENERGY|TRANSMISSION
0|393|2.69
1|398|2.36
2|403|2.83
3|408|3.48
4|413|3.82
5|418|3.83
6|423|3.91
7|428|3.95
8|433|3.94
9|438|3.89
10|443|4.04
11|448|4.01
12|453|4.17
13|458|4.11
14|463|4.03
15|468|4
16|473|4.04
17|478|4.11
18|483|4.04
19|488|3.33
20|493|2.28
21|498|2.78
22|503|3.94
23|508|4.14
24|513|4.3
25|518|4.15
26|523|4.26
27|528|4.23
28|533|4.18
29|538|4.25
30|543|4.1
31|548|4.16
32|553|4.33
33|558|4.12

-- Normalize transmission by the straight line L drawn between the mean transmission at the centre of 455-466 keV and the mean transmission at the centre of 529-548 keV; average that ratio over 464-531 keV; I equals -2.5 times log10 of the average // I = 0.08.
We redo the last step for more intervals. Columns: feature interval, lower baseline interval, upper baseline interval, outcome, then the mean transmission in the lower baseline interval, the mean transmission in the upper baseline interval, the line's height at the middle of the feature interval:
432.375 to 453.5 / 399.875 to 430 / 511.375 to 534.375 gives -0.066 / 3.6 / 4.22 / 3.77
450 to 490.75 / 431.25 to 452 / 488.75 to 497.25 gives -0.236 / 3.99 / 2.6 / 3.21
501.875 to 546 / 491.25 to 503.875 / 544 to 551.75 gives -0.177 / 2.92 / 4.18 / 3.58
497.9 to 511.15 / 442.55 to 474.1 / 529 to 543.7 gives 0.091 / 4.06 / 4.19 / 4.14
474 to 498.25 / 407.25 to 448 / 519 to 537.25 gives 0.196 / 3.88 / 4.22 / 4.08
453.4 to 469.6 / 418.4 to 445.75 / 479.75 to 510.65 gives -0.100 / 3.94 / 3.44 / 3.71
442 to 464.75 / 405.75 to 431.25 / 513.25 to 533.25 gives -0.036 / 3.81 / 4.22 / 3.94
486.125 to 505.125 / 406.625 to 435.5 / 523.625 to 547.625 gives 0.310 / 3.83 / 4.19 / 4.07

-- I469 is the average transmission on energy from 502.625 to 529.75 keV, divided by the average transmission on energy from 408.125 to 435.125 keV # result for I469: 1.1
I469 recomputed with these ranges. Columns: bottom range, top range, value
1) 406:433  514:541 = 1.10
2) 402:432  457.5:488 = 1.08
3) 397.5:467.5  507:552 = 1.11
